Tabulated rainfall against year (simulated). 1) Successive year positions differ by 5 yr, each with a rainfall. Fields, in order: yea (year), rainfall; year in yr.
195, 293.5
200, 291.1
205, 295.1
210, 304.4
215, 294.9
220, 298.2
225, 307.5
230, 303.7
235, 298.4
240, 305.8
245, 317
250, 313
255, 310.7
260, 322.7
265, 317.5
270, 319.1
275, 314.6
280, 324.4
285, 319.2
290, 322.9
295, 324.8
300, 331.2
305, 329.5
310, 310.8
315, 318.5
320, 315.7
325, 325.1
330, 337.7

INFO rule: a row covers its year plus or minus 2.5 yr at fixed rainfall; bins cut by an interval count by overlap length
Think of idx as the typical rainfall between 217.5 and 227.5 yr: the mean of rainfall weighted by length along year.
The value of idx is 303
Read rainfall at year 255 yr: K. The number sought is 310.7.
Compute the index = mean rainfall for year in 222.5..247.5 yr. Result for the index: 306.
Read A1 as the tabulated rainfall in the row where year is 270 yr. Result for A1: 319.1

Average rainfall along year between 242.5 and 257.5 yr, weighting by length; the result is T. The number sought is 314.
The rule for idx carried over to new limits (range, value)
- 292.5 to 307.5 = 328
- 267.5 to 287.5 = 319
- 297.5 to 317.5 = 322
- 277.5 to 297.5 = 323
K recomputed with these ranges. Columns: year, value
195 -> 293.5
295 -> 324.8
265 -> 317.5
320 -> 315.7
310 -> 310.8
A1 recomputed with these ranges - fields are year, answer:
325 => 325.1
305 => 329.5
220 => 298.2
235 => 298.4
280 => 324.4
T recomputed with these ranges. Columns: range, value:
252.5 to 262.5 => 317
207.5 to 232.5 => 302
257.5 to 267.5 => 320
